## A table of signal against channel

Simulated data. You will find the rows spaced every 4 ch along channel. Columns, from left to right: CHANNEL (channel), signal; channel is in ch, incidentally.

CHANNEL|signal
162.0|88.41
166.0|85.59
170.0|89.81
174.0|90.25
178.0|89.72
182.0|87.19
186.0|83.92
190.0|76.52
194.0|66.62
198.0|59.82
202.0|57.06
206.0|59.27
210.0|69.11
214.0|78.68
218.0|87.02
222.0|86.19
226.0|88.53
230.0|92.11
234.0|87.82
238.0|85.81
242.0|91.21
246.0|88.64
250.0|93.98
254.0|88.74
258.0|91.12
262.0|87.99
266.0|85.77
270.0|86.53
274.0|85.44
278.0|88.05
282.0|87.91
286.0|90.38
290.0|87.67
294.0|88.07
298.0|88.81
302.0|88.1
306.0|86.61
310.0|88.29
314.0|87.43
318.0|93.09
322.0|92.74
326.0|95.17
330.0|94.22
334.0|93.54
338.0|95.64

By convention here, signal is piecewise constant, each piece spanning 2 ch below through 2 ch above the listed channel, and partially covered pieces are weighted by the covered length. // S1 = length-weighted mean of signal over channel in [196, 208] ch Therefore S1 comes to 58.7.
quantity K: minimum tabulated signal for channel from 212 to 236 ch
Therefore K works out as 78.68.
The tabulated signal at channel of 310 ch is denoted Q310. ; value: 88.29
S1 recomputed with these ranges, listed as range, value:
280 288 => 89.1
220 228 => 87.4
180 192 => 82.5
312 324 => 91.1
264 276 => 85.9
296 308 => 87.8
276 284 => 88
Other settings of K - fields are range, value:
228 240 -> 85.81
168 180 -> 89.72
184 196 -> 66.62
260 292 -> 85.44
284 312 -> 86.61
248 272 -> 85.77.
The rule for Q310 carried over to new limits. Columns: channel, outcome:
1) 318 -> 93.09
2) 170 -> 89.81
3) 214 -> 78.68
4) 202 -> 57.06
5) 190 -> 76.52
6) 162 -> 88.41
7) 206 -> 59.27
